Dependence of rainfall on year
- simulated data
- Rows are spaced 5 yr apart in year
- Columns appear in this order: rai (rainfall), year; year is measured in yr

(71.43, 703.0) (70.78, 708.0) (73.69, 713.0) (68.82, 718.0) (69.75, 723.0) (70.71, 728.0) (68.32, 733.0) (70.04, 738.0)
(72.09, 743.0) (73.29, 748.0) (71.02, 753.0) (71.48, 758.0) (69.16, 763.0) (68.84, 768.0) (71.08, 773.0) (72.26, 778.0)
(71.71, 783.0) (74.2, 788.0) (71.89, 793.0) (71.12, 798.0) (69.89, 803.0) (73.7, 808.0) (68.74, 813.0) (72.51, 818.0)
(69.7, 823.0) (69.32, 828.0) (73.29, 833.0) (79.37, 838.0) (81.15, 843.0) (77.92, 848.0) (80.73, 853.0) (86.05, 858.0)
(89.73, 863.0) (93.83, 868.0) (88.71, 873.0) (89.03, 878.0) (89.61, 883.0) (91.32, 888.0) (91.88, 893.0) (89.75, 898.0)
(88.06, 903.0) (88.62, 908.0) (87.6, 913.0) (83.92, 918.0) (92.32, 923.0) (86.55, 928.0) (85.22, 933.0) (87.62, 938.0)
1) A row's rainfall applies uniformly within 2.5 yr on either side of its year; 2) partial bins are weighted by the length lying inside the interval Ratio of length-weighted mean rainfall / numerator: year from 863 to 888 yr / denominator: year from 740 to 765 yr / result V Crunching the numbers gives 1.3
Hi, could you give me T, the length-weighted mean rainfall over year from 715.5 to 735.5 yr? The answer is 69.4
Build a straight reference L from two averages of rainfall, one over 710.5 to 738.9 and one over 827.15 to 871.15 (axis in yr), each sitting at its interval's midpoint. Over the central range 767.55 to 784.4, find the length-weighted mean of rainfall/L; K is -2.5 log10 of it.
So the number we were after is 0.06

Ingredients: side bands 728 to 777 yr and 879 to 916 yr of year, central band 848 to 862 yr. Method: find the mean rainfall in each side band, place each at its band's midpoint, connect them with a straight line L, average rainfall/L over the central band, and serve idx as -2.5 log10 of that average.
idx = 0.011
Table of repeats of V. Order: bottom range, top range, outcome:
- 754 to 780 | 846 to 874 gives 1.22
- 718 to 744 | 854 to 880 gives 1.27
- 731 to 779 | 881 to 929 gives 1.26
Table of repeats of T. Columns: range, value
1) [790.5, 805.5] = 71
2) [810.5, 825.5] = 70.3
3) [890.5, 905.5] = 89.9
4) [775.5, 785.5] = 72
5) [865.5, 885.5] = 90.3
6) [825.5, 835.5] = 71.3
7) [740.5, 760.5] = 72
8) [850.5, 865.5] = 85.5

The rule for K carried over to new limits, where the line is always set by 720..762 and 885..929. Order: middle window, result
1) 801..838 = 0.11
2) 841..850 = 0.04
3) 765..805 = 0.06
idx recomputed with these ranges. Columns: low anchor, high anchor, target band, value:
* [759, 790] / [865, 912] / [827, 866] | 0.04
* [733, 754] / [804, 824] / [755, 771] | 0.02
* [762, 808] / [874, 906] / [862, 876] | -0.06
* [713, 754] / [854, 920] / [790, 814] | 0.11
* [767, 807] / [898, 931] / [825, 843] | 0.04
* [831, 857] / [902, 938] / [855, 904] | -0.09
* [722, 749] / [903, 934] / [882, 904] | -0.06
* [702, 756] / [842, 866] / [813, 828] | 0.14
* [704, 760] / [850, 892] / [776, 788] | 0.07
